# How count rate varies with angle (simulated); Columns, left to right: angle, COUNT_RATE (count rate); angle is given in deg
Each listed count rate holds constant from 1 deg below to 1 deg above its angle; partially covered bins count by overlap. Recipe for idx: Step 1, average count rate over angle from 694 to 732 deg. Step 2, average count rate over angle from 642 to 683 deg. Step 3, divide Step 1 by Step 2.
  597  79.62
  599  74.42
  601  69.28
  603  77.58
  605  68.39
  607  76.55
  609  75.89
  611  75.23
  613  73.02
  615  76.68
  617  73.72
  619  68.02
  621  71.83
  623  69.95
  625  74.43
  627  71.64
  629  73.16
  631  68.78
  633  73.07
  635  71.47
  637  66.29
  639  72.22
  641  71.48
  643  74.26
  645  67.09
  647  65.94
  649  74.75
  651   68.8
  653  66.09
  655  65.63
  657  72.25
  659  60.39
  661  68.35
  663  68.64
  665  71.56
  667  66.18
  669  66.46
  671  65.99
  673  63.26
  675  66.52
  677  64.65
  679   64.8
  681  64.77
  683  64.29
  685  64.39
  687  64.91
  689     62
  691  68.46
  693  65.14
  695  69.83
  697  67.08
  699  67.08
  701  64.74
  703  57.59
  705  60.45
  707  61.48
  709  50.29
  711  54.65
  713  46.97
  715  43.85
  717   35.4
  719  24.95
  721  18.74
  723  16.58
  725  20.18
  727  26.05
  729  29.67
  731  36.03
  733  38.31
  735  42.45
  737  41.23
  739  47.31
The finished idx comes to 0.7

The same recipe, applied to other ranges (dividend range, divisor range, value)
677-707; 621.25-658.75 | 0.92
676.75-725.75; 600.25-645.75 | 0.74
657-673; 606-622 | 0.91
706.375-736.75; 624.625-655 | 0.51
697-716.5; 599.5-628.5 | 0.77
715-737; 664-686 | 0.46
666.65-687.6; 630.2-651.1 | 0.92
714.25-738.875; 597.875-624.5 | 0.43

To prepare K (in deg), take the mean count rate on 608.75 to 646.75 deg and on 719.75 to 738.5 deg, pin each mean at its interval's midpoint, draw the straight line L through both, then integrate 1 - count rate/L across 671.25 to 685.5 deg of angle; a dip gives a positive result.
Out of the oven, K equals -3.83 deg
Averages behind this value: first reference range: 71.8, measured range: 64.7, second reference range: 30.3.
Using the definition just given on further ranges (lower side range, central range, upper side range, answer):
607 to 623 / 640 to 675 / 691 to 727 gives -3.3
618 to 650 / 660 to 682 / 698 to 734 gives -3.3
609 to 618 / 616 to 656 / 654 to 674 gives 0.5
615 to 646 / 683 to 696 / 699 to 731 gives -3.9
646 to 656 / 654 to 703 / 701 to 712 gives -2.4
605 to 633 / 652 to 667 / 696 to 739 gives -1.7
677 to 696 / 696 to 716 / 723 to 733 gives -4.0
